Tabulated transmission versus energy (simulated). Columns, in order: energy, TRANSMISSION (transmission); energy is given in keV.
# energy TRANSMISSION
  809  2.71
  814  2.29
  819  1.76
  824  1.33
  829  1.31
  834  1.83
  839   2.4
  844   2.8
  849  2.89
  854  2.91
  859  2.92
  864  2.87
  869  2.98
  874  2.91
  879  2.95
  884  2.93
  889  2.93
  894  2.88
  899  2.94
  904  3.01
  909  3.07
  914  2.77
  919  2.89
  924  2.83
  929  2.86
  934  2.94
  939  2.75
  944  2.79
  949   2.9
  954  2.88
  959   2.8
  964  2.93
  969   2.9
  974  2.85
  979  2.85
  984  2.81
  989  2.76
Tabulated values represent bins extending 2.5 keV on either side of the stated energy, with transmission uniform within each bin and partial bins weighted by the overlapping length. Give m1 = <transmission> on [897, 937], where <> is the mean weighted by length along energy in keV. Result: 2.91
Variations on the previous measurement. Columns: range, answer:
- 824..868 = 2.44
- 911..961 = 2.84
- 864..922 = 2.93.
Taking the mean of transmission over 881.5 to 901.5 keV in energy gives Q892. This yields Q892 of 2.92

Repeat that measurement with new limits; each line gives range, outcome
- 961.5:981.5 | 2.88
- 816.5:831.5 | 1.47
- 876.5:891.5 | 2.94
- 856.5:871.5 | 2.92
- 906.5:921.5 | 2.91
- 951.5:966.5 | 2.87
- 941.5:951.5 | 2.84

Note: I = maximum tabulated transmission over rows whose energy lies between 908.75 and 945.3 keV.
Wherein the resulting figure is 3.07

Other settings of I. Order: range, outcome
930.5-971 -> 2.94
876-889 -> 2.95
